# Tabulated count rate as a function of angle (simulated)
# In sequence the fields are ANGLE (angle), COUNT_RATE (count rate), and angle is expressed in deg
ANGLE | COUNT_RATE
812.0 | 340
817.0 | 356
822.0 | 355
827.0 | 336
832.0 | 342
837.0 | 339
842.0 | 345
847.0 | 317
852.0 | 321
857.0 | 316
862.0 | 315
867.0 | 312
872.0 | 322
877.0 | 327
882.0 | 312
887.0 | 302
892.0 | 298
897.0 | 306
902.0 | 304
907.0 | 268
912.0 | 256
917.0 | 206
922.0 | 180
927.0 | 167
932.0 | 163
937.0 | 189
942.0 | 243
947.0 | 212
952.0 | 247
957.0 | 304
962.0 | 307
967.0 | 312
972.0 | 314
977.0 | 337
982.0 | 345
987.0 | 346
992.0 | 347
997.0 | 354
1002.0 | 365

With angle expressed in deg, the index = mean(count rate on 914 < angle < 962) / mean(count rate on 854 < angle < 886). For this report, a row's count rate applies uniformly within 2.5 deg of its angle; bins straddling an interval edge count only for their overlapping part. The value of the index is 0.7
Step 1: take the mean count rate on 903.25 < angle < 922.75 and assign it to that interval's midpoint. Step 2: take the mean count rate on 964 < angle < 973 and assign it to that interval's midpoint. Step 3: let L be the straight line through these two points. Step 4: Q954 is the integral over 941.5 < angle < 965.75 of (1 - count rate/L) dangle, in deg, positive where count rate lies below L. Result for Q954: 2.2 deg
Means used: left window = 237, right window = 312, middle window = 267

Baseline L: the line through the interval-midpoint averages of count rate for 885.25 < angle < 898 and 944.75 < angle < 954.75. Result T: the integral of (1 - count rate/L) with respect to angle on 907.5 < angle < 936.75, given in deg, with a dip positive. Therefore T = 7.4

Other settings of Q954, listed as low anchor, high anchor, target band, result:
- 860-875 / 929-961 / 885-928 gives 2.82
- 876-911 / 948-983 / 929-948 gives 6.42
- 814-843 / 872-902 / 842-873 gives 0.81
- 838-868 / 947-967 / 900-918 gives 2.29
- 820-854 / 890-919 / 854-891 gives -1.39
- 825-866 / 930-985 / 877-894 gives 0.04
